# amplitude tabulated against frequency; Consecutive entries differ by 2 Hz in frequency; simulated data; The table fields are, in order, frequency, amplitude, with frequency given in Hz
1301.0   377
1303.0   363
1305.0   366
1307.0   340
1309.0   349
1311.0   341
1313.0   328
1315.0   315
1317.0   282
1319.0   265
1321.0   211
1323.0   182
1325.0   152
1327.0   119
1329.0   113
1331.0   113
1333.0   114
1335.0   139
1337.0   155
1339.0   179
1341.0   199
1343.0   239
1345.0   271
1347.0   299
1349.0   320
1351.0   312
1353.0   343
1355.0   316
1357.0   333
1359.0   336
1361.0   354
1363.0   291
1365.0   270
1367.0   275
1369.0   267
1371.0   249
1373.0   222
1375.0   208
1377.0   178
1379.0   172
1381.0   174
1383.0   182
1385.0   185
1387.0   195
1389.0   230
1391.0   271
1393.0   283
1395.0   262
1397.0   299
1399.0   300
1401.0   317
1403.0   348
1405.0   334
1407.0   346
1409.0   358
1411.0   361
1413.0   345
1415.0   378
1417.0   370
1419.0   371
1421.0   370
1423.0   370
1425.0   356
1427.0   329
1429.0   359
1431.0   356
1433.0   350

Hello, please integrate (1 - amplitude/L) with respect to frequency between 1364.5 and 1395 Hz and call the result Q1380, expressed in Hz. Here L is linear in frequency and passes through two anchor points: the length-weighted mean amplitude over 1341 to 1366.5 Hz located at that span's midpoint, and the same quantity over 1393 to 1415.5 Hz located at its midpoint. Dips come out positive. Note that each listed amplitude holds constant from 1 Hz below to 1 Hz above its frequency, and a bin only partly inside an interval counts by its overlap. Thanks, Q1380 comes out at 8.8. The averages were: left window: 302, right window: 328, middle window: 225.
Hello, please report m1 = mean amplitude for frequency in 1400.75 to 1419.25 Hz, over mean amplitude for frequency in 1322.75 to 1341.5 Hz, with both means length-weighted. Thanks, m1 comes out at 2.46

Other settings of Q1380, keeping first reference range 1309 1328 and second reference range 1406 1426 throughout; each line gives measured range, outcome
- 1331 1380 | 7.36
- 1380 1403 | 5.88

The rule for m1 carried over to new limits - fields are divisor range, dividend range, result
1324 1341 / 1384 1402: 1.87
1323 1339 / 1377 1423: 2.15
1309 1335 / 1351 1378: 1.32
